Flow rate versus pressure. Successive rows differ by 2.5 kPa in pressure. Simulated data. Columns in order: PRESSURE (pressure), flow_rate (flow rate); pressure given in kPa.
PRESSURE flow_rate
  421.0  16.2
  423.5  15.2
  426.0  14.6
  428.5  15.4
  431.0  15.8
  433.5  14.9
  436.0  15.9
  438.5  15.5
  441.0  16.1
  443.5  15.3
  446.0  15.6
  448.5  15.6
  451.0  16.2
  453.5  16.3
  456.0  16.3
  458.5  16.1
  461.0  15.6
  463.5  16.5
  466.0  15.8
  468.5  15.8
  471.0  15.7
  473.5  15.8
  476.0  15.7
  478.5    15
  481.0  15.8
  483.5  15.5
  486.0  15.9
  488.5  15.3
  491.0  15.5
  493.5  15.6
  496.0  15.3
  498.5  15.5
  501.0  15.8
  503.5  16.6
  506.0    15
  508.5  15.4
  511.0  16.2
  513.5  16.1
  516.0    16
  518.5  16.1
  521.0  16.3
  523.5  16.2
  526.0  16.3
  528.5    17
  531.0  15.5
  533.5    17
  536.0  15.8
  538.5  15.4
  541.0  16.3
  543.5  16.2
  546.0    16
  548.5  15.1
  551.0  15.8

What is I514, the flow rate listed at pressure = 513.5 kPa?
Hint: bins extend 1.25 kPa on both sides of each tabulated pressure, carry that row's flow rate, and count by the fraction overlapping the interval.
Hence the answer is 16.1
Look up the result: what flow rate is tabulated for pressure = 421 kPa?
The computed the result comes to 16.2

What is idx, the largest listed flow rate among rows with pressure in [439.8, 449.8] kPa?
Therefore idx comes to 16.1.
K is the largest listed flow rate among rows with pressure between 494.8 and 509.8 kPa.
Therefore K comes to 16.6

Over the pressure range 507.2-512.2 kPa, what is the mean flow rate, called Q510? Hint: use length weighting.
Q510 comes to 15.8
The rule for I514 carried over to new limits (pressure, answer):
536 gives 15.8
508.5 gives 15.4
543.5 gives 16.2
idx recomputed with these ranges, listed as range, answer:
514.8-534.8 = 17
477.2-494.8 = 15.9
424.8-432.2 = 15.8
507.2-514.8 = 16.2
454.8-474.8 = 16.5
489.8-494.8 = 15.6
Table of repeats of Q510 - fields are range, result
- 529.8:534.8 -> 16.3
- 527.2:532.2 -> 16.3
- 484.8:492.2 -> 15.6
